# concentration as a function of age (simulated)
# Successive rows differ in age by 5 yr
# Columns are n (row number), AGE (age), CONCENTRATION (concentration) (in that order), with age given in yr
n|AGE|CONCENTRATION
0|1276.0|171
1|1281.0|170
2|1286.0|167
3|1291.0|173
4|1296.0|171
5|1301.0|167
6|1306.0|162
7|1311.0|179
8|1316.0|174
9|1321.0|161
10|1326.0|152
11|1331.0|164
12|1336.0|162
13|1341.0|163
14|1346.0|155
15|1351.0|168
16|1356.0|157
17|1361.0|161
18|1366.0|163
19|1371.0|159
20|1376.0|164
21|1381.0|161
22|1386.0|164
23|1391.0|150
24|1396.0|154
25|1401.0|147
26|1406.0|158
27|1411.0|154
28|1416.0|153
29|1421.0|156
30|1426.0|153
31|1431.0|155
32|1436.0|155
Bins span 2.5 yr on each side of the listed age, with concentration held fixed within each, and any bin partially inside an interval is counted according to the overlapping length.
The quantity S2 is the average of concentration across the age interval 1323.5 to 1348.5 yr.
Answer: 159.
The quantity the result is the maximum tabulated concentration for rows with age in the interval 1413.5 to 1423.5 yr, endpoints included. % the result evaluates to 156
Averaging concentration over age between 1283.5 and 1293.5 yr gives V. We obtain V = 170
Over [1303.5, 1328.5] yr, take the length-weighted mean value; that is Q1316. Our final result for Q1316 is 166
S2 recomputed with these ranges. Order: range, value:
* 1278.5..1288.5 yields 168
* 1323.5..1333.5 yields 158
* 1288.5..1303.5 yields 170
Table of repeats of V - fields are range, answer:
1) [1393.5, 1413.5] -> 153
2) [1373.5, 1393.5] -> 160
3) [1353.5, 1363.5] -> 159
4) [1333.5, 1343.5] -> 162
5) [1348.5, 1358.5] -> 162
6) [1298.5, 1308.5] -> 164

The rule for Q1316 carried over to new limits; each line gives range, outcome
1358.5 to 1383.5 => 162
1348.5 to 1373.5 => 162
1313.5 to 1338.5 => 163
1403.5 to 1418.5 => 155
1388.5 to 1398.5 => 152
